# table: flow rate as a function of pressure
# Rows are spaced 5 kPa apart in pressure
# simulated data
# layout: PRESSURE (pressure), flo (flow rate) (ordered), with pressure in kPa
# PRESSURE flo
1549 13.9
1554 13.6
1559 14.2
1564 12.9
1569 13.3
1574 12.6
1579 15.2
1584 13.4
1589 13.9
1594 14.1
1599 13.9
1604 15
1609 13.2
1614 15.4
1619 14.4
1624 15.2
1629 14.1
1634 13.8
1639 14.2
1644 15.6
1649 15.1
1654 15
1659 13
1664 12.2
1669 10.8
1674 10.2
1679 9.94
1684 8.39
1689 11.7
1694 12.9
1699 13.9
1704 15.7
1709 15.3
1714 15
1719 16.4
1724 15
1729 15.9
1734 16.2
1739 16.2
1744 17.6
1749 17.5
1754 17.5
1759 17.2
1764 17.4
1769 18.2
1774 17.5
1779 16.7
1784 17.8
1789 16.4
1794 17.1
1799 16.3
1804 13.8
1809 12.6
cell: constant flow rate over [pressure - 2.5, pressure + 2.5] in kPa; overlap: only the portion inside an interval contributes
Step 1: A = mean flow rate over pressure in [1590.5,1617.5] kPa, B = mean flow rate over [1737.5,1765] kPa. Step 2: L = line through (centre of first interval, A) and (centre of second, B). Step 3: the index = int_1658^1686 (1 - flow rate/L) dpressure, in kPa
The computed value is 8.89 kPa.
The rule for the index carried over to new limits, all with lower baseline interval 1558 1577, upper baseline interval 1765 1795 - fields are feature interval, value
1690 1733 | 2.8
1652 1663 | 0.9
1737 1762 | -0.8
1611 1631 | -0.7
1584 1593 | -0.1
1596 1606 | -0.4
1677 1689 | 4.5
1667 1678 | 3.5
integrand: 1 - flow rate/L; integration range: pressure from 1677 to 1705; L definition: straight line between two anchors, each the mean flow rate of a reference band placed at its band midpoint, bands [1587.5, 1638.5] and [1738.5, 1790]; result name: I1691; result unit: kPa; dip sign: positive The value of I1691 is 7.0 kPa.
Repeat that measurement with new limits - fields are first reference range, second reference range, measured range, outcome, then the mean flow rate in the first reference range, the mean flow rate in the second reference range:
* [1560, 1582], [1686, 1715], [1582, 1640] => -2.4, 13.5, 13.9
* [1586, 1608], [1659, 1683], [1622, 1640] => -2.4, 14.1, 10.9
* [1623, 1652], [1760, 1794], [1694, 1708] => 1.2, 14.6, 17.3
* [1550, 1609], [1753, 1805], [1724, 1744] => 0.1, 13.8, 17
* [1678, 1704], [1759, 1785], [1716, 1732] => -1.8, 11.9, 17.5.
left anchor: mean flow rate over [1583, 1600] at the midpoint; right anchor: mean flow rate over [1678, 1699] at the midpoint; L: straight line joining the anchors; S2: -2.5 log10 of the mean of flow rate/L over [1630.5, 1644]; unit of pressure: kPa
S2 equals -0.14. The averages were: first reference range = 13.9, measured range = 14.3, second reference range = 11.2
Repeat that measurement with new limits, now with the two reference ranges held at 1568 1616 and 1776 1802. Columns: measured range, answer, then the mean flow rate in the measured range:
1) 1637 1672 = 0.09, 13.6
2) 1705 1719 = 0.02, 15.4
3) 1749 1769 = -0.07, 17.5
